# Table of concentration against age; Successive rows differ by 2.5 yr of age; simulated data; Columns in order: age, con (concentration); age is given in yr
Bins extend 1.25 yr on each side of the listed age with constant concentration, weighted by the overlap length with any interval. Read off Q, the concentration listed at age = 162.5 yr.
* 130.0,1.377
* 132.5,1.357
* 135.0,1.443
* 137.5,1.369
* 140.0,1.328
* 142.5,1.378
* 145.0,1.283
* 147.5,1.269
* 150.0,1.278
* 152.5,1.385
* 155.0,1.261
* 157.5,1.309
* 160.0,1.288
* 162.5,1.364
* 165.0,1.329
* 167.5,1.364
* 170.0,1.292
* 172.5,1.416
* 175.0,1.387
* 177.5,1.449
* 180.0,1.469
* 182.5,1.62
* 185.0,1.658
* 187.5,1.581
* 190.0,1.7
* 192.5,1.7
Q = 1.364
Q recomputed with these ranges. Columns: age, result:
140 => 1.328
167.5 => 1.364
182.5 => 1.62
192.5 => 1.7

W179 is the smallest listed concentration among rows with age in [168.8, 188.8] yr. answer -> 1.292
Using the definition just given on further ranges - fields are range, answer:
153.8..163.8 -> 1.261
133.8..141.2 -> 1.328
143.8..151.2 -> 1.269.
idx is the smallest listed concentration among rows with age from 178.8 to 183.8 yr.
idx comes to 1.469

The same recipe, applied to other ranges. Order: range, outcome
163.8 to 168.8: 1.329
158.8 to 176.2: 1.288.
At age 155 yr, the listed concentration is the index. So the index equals 1.261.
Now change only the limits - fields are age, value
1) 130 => 1.377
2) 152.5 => 1.385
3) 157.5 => 1.309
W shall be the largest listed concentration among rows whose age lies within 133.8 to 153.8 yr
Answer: 1.443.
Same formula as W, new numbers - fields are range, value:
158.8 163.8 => 1.364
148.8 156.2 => 1.385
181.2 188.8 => 1.658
